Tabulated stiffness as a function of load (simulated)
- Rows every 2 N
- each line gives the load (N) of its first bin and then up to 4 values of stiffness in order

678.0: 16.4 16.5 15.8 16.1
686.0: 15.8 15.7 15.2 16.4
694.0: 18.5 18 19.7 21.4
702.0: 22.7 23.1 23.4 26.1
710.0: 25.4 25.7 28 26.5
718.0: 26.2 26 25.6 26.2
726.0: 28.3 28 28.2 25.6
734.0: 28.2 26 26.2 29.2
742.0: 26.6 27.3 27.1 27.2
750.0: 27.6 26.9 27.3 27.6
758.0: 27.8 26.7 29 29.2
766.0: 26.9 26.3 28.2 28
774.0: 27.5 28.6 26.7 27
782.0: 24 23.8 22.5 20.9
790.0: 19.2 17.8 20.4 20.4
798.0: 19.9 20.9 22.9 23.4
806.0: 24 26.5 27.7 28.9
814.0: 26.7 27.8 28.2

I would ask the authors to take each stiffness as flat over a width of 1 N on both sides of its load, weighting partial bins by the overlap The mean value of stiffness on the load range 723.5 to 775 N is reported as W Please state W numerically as 27.4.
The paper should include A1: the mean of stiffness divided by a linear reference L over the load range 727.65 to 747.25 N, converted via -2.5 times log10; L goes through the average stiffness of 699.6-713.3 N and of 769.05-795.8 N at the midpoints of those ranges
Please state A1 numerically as -0.13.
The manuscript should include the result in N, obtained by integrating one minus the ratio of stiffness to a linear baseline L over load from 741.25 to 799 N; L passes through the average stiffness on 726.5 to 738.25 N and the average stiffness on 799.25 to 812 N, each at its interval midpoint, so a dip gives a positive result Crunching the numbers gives 1.0 N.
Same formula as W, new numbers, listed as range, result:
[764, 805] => 23.9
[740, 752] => 27.3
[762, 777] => 27.9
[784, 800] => 20.4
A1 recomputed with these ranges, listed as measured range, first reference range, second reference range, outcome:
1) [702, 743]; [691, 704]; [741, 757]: -0.133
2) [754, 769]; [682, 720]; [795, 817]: -0.193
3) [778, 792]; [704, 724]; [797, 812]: 0.072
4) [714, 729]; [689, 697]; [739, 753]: -0.185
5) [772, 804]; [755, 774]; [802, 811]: 0.146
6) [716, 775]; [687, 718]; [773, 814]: -0.197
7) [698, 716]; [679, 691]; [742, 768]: -0.238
